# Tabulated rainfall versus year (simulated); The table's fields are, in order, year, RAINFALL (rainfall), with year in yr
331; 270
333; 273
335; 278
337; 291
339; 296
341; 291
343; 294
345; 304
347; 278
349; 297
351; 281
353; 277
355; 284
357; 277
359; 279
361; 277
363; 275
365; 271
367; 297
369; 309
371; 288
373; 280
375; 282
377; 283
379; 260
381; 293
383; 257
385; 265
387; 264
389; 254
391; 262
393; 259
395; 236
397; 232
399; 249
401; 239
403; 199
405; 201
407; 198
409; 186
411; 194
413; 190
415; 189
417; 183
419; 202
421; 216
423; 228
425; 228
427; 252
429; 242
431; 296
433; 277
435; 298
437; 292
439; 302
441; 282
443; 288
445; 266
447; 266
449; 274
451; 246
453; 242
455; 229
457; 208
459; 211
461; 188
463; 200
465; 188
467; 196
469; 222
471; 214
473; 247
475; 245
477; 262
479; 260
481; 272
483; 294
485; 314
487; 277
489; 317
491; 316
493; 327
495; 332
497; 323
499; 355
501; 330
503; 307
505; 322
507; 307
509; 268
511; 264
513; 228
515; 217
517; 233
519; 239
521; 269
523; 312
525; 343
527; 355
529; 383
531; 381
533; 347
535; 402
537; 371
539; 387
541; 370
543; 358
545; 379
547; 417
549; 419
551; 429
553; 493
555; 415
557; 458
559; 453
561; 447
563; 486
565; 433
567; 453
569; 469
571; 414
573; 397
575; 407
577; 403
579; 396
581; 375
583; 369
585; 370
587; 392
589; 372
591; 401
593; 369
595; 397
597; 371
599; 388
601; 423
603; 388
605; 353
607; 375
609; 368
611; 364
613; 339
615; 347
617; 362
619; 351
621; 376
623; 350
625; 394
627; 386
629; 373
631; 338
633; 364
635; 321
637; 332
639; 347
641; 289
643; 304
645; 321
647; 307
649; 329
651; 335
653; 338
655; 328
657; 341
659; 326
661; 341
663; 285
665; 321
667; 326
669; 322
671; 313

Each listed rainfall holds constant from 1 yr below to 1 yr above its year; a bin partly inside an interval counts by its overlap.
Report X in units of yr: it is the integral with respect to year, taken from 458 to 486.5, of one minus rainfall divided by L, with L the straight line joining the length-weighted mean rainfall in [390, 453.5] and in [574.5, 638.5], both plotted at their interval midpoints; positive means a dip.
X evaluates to 4.1 yr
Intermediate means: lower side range 241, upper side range 372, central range 237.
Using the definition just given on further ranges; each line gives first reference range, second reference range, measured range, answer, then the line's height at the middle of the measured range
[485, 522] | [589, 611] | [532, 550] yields -3.1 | 326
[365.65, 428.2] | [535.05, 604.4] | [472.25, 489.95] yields 2.5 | 322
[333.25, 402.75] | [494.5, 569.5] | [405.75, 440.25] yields 8.0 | 304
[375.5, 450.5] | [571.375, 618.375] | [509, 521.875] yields 3.1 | 321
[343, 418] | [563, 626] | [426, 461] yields 4.0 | 295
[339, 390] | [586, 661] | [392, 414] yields 5.7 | 292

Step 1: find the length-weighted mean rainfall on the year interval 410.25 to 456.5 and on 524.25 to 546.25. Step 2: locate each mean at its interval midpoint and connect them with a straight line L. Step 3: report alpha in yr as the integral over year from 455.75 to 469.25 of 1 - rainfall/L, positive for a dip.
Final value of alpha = 3.9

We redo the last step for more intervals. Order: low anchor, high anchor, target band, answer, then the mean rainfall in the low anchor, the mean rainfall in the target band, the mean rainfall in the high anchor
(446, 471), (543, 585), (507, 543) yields 3.5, 222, 317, 423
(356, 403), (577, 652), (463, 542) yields 5.3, 268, 296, 361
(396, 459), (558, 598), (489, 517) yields 2.1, 238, 298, 409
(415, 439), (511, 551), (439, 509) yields 4.7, 247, 269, 338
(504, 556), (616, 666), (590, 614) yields -2.7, 343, 378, 338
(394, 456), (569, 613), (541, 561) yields -4.1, 239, 423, 386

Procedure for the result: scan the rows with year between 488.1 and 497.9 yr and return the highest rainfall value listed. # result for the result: 332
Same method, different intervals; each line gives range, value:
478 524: 355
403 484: 302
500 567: 493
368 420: 309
